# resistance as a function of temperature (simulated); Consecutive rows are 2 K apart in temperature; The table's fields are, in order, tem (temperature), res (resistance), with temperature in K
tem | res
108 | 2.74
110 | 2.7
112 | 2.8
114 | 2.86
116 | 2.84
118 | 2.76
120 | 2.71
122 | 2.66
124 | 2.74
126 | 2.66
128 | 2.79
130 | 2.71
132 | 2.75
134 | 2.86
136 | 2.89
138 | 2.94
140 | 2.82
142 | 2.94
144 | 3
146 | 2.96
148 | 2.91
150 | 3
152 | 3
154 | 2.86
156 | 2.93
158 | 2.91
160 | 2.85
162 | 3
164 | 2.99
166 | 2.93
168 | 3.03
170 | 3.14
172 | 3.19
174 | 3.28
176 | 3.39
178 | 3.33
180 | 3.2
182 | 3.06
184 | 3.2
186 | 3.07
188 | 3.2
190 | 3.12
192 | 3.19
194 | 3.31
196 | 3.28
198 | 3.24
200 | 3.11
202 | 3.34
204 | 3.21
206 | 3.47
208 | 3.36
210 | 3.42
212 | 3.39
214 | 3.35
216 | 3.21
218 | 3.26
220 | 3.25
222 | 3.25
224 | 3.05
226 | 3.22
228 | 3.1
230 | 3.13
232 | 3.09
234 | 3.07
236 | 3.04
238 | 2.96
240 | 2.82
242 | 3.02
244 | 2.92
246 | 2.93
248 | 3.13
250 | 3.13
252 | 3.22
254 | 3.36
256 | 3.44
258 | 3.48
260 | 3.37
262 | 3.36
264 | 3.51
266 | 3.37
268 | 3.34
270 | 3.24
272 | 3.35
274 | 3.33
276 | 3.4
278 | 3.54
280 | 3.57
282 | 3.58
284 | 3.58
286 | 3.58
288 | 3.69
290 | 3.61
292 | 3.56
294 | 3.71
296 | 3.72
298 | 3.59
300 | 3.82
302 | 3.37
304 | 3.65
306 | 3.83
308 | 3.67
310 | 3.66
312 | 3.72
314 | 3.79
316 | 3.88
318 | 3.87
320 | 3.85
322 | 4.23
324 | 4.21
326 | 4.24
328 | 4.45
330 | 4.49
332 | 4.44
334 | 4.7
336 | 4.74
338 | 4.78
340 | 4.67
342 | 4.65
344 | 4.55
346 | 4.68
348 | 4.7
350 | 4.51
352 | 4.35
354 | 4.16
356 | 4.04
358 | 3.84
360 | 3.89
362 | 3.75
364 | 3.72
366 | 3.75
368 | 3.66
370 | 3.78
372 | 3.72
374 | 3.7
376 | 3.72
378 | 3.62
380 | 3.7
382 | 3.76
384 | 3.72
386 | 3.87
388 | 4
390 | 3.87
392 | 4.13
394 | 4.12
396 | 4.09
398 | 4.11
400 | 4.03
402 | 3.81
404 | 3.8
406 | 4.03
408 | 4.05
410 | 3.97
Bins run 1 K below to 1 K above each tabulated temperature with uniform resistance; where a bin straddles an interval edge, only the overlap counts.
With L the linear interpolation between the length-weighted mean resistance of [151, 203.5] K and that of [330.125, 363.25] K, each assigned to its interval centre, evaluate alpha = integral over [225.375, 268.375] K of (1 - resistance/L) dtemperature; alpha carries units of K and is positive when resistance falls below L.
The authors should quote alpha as 5.5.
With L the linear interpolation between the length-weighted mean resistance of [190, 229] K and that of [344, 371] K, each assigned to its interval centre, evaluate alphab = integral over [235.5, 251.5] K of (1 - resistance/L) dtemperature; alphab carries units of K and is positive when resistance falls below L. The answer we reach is 2.09 K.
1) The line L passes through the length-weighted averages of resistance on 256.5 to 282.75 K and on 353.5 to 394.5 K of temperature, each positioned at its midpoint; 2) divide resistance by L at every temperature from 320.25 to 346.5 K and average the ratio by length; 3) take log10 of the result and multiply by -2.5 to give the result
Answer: -0.22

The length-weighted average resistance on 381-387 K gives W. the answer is 3.78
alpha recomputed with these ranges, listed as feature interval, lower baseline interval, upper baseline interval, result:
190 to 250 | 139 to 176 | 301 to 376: 3.5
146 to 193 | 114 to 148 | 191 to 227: -0.5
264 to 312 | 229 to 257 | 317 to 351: 2.6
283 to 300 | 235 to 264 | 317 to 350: 0.8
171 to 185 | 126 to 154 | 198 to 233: -0.8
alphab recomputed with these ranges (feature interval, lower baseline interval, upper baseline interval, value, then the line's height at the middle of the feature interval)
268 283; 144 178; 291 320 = 0.6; 3.57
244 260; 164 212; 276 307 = 1.1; 3.47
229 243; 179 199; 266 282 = 1.2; 3.31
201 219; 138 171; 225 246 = -2.0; 3.01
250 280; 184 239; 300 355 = 2.4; 3.67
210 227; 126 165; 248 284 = -0.4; 3.19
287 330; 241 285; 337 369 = -0.5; 3.78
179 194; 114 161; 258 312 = -0.4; 3.08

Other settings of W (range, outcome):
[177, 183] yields 3.2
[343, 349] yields 4.64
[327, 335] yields 4.52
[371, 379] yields 3.69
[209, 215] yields 3.39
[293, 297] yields 3.71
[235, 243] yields 2.96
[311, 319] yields 3.81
